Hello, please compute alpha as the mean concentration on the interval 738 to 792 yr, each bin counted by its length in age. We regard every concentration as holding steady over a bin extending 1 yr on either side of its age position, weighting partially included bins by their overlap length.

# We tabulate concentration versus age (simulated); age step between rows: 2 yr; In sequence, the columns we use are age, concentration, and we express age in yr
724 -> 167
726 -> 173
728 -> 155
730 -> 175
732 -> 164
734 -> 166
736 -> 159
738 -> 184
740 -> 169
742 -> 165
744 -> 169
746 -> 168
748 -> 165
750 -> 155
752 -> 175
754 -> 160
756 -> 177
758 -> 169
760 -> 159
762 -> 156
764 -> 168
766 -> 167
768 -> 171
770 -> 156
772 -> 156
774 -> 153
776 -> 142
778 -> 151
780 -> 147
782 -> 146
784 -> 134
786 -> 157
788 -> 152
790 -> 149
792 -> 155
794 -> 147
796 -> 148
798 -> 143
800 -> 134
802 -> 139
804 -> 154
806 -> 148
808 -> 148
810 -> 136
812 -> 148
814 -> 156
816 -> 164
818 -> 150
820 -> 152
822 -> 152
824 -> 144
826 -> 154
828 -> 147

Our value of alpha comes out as 159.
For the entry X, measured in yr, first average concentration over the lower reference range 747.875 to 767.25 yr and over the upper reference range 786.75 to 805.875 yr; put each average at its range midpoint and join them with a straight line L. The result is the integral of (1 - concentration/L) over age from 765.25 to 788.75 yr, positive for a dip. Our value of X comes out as 0.5 yr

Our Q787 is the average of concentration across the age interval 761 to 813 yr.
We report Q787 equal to 150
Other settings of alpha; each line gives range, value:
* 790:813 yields 146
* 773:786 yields 146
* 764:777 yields 158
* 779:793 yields 149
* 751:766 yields 166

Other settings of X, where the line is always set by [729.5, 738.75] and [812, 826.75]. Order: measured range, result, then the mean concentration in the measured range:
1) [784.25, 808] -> 1.5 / 147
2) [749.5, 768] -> -0.2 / 166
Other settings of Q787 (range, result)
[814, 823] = 155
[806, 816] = 149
